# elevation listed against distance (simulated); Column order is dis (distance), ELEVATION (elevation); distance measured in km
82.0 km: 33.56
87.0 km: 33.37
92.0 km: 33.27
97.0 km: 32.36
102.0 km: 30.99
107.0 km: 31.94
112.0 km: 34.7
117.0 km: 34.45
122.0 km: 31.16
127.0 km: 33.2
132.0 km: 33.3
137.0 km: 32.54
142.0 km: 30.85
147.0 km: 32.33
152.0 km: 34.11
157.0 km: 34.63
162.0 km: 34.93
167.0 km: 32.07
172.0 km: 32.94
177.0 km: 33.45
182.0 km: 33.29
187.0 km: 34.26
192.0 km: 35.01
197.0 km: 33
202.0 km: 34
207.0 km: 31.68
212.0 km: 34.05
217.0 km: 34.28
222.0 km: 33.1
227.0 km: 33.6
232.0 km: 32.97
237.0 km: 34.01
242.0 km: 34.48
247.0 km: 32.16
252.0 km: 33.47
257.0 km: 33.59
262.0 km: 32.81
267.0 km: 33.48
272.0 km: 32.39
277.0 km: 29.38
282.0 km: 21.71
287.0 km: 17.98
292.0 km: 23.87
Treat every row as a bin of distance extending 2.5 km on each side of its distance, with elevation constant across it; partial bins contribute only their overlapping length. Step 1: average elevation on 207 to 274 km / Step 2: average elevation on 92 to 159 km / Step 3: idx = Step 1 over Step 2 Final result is 1.02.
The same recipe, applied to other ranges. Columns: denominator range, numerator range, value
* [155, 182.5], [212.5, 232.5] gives 1.00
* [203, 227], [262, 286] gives 0.87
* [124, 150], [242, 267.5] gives 1.02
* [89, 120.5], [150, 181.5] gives 1.02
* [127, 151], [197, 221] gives 1.03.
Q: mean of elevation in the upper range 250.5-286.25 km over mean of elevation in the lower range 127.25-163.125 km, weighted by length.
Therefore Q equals 0.91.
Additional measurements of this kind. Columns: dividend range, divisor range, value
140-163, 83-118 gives 1.01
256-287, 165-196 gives 0.88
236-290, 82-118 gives 0.92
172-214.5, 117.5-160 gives 1.02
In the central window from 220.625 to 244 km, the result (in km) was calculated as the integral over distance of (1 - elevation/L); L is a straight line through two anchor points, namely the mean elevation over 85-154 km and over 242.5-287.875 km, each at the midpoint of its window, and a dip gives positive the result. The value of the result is -2.1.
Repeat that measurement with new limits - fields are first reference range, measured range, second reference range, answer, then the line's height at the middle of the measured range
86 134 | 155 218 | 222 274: -1.0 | 33.1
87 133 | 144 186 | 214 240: -0.3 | 33.2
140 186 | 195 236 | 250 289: -2.6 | 31.4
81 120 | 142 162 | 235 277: -0.3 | 33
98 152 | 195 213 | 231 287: -0.8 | 31.8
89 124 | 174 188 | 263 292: -1.5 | 30.2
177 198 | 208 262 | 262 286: -4.1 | 31.2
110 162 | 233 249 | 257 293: -2.4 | 29.2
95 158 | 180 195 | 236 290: -1.2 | 31.7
